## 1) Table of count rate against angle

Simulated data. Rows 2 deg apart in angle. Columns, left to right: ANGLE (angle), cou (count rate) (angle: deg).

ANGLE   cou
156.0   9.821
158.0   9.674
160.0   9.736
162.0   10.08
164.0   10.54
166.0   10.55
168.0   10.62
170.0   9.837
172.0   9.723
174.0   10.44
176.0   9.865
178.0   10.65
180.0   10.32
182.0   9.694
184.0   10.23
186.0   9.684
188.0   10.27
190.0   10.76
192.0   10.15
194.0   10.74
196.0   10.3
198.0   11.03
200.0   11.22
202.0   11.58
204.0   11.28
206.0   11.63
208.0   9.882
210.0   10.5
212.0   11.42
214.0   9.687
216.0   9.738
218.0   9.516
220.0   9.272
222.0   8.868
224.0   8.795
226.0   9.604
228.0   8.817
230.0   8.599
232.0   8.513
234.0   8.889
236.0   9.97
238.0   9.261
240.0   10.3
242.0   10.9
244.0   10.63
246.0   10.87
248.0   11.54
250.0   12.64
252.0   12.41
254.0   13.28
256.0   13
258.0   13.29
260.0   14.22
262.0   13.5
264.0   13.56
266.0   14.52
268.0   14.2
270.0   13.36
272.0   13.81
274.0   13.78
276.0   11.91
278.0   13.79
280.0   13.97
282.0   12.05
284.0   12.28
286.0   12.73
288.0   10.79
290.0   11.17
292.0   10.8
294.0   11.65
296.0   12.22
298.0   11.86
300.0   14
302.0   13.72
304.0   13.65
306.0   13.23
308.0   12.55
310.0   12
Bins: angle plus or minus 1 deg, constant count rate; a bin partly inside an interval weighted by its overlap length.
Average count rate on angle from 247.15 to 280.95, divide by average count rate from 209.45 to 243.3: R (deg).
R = 1.4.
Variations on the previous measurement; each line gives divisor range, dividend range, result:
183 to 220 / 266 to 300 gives 1.20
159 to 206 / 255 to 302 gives 1.24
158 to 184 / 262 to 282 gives 1.34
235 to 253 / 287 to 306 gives 1.12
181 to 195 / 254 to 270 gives 1.34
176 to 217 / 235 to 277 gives 1.18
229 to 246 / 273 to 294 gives 1.27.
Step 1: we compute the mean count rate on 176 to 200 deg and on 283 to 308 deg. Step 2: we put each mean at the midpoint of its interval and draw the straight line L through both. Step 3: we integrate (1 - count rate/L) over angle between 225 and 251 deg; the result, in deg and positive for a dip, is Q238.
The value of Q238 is 2.9 deg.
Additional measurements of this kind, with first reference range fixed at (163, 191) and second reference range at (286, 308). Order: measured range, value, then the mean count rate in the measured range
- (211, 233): 3.32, 9.35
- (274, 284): -0.77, 12.9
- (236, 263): -0.93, 11.9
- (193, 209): -0.46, 11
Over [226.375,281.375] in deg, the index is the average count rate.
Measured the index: 12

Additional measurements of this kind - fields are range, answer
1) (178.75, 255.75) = 10.4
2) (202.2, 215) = 10.8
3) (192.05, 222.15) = 10.5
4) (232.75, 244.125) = 9.91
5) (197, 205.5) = 11.3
